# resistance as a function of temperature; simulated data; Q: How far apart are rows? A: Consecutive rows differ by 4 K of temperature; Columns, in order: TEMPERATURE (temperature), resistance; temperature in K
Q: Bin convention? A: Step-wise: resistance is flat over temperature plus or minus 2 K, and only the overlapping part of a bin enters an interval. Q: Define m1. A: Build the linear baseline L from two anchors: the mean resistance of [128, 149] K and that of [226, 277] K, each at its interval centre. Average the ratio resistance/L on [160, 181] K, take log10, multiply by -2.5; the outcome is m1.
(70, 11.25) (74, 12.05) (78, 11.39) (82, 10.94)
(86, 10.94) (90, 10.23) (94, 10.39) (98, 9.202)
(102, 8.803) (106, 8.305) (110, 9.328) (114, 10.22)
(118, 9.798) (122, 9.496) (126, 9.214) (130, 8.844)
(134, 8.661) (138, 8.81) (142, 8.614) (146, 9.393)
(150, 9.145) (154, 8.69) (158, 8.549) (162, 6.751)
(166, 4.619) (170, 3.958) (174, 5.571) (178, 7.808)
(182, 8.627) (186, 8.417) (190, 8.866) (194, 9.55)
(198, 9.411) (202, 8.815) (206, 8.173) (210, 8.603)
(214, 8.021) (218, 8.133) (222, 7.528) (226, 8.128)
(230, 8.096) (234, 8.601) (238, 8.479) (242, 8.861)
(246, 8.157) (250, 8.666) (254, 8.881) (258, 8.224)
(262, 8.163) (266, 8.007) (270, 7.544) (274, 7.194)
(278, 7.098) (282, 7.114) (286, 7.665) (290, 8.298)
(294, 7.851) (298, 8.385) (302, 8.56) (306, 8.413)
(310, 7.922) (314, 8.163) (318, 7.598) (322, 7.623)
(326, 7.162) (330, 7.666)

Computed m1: 0.424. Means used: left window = 8.88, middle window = 5.88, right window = 8.21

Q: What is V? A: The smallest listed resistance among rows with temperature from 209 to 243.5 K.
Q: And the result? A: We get 7.528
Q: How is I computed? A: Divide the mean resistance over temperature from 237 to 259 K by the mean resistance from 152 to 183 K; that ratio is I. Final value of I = 1.27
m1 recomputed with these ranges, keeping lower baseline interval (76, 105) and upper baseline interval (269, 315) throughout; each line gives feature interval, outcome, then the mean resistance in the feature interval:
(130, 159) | 0.085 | 8.85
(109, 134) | 0.047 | 9.42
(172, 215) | 0.079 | 8.36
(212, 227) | 0.099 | 7.94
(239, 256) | -0.033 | 8.63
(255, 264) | -0.005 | 8.27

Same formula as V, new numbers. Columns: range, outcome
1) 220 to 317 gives 7.098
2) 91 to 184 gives 3.958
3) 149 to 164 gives 6.751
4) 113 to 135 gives 8.661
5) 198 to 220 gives 8.021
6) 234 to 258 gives 8.157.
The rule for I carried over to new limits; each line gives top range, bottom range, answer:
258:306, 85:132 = 0.82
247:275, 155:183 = 1.24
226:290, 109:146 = 0.87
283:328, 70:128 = 0.79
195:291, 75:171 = 0.91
